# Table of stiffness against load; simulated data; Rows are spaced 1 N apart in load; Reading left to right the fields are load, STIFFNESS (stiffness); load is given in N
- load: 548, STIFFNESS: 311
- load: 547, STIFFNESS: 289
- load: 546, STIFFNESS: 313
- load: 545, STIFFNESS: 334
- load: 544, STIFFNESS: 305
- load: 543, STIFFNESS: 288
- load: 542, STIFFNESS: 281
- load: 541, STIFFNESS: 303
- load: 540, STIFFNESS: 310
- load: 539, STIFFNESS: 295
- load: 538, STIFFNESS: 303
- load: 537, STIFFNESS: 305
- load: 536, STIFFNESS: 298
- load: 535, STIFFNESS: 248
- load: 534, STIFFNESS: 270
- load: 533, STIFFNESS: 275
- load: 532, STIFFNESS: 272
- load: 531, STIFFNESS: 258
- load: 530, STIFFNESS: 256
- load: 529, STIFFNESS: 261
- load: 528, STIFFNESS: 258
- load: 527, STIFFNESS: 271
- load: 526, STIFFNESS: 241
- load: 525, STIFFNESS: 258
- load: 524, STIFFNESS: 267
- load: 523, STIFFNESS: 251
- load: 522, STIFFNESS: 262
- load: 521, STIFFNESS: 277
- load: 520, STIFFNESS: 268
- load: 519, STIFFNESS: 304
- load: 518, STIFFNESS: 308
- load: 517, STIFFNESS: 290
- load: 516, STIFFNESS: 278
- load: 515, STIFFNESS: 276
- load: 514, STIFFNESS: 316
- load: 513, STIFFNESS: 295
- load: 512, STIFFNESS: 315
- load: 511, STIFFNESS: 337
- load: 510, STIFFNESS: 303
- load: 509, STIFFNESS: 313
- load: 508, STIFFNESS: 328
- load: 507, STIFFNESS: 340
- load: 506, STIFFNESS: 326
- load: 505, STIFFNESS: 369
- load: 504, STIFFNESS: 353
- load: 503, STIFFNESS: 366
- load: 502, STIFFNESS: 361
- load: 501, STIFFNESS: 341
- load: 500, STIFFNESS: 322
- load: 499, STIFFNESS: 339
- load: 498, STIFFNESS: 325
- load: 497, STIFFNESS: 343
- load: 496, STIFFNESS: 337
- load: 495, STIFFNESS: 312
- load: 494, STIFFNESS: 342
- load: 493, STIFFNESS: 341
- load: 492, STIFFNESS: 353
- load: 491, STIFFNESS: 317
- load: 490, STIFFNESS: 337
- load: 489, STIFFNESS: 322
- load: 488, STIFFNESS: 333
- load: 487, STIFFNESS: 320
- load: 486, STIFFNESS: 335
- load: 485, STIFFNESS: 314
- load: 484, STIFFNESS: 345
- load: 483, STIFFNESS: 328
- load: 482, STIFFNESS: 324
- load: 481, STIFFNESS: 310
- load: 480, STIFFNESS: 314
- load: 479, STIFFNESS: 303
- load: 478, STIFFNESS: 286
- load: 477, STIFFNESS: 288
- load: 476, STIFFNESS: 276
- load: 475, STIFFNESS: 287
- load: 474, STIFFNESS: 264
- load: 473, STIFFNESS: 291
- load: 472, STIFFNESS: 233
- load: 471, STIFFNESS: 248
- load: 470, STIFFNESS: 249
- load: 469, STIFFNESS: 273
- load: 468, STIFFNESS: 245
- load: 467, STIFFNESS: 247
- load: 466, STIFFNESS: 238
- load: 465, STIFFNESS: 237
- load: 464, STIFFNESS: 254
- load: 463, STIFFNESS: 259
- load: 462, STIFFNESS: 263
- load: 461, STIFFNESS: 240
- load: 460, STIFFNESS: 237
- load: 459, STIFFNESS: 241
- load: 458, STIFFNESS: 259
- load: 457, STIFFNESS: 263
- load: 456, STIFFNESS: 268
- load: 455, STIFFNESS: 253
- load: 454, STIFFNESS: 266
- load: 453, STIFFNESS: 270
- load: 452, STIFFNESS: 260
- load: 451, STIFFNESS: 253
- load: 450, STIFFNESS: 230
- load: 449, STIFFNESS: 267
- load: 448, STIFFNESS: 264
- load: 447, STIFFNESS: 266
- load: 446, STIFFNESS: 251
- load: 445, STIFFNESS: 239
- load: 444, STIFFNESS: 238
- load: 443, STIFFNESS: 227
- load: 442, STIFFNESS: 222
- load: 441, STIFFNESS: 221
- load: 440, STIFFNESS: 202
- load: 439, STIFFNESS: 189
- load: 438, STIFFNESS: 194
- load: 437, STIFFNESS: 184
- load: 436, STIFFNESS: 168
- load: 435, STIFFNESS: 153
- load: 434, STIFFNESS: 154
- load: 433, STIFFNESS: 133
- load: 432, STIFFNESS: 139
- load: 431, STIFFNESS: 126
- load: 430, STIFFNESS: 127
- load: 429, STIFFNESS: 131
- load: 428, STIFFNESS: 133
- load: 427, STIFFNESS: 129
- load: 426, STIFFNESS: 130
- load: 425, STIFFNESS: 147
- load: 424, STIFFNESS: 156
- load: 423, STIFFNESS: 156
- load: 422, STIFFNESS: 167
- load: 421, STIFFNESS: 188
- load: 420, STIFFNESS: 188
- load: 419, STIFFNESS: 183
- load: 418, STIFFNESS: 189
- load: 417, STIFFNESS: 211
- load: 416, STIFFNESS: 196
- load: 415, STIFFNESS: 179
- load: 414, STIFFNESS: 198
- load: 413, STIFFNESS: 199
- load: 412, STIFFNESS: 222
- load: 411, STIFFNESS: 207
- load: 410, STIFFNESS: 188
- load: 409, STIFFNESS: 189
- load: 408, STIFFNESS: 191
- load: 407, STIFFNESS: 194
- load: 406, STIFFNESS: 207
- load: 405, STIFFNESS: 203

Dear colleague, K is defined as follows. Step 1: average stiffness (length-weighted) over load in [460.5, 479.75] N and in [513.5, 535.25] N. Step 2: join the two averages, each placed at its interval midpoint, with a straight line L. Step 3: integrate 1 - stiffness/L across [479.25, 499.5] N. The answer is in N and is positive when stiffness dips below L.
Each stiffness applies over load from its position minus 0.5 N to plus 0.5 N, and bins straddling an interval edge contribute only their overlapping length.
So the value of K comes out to -4.8 N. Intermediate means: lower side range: 263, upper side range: 271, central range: 329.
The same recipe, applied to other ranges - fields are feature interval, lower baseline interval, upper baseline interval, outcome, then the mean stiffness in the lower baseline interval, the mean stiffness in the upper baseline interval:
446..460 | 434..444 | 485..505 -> -1.6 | 196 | 337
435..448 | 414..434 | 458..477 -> -1.1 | 159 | 256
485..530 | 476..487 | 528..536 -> -3.5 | 313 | 265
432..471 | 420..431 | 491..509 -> -3.3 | 147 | 340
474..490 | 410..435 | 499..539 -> -4.2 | 166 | 296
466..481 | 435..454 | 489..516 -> 0.4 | 229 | 330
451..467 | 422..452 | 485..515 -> -1.1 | 188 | 331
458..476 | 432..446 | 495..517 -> -0.3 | 194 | 327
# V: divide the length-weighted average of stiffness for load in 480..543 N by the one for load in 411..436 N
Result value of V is 1.86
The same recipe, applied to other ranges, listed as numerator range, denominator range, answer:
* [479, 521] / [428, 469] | 1.46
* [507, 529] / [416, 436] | 1.84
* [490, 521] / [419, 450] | 1.76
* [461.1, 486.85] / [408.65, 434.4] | 1.67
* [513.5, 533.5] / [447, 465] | 1.07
